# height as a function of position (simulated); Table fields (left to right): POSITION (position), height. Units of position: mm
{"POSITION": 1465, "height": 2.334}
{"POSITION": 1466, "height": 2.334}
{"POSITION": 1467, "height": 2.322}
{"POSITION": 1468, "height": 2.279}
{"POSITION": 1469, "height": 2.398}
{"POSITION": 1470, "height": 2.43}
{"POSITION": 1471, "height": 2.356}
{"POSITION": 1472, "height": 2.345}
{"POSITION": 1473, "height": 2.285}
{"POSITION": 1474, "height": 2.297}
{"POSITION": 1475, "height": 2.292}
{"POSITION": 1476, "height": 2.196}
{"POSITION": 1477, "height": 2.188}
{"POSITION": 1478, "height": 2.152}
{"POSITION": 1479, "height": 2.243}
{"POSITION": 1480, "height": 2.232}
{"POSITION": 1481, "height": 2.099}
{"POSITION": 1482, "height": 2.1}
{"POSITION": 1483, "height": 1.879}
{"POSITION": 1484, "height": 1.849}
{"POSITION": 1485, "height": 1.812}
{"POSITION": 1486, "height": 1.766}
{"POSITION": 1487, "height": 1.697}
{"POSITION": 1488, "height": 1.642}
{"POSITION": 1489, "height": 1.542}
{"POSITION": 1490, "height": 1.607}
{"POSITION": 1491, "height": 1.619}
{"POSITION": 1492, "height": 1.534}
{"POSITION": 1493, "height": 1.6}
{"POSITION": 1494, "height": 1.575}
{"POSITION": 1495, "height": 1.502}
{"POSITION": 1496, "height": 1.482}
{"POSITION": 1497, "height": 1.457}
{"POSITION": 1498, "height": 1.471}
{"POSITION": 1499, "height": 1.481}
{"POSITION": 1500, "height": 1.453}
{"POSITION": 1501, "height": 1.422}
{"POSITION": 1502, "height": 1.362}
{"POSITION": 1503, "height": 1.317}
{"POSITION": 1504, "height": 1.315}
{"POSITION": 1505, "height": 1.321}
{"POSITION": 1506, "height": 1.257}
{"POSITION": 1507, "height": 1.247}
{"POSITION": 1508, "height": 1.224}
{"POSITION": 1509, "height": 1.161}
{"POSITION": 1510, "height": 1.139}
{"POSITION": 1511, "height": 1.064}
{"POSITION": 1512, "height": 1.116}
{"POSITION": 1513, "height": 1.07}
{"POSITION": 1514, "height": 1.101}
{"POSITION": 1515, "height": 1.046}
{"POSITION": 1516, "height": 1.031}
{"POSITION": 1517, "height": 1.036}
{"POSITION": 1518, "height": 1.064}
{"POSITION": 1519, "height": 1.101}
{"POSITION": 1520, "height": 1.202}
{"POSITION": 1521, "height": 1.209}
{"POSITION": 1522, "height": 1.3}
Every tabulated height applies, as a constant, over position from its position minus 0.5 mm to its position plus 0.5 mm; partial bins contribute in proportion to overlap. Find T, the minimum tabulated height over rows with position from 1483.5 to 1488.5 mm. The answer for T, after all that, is 1.642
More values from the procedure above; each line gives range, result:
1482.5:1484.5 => 1.849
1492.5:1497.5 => 1.457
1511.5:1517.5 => 1.031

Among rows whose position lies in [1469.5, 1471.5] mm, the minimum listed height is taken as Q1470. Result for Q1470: 2.356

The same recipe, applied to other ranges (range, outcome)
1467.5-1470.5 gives 2.279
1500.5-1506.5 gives 1.257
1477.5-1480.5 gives 2.152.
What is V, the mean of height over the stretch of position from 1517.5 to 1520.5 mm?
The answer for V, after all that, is 1.12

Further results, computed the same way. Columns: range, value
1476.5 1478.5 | 2.17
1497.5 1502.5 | 1.44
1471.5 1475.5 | 2.3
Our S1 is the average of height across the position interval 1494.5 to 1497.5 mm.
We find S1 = 1.48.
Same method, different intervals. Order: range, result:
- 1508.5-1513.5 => 1.11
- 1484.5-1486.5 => 1.79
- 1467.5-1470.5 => 2.37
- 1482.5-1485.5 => 1.85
